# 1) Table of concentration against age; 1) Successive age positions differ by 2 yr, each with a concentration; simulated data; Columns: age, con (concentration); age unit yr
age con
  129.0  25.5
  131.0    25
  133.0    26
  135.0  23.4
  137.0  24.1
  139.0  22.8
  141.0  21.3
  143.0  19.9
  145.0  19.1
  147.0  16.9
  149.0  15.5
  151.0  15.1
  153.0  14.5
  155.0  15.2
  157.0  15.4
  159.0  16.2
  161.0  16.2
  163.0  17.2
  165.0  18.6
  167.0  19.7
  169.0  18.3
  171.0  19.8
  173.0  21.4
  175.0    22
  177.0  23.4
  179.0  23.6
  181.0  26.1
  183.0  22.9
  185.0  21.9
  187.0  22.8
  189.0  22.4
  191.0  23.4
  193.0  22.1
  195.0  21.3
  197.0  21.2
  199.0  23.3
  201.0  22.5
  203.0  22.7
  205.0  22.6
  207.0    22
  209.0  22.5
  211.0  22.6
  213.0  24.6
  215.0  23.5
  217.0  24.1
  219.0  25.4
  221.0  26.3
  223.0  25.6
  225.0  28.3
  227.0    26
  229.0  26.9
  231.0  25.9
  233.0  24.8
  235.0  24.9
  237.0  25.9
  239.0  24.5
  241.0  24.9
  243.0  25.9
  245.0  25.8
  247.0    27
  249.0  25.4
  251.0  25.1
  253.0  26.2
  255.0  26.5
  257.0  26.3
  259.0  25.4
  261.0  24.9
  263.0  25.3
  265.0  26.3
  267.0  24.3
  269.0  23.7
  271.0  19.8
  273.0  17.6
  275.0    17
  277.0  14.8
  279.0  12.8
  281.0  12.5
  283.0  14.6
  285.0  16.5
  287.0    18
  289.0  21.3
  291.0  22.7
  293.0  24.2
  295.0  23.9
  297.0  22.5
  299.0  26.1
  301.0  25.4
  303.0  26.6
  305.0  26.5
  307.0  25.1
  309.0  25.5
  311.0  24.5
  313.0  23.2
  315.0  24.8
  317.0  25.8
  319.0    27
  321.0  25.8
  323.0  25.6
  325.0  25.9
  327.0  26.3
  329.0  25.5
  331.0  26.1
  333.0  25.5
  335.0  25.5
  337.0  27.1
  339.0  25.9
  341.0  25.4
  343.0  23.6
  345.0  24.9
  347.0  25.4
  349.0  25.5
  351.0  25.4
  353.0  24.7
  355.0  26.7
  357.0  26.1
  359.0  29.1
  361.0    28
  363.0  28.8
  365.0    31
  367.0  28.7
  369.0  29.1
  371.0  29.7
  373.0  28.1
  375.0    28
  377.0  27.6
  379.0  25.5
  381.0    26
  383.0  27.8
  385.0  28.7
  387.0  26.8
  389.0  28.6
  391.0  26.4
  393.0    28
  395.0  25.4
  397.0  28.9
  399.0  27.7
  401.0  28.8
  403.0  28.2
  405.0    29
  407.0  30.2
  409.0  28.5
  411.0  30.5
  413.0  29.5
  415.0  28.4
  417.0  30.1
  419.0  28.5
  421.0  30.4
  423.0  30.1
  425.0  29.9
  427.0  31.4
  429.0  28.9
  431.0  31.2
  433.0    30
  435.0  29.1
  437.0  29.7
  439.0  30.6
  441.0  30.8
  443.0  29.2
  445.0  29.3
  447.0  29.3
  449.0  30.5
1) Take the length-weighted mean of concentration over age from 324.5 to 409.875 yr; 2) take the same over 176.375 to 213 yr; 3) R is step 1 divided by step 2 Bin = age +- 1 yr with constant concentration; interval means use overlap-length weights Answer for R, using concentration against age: 1.19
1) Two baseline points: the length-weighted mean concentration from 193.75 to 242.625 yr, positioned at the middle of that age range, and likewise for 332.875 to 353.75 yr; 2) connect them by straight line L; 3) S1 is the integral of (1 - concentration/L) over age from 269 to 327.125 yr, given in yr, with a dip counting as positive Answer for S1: 6.7 yr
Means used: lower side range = 24.3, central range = 22.1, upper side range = 25.4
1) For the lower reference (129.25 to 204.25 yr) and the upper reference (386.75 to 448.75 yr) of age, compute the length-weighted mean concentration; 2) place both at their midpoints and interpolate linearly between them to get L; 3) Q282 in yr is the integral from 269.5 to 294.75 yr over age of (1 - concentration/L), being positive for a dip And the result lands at 6.8 yr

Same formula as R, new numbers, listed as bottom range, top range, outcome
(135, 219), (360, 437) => 1.38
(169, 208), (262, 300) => 0.90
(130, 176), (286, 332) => 1.28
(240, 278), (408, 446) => 1.25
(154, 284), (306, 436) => 1.22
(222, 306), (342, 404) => 1.17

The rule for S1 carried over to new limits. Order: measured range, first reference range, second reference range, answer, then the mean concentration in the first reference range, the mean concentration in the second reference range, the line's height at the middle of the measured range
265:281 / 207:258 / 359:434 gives 4.6 yr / 25.3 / 28.7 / 26.2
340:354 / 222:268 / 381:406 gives 1.1 yr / 25.7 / 27.8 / 27.1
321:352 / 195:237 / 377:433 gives 1.7 yr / 24.3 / 28.7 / 27.1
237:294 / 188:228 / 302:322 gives 5.6 yr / 23.6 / 25.5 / 24.6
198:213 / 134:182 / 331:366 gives -1.1 yr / 19.4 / 26.4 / 21.1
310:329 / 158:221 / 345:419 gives 0.4 yr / 21.9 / 27.9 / 25.9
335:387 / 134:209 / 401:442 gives 0.9 yr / 20.5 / 29.7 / 27.5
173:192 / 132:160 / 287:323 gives -2.7 yr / 19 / 24.6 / 20.3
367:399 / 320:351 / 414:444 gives 0.1 yr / 25.6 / 29.9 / 27.8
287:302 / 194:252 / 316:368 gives 1.3 yr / 24.5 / 26.4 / 25.6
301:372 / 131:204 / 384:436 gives 0.4 yr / 20.6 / 29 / 26.4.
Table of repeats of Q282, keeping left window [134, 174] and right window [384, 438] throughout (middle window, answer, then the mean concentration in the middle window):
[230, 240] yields -1.5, 25.2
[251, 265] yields -1.8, 25.8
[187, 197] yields -1.1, 22.2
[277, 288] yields 4.1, 14.9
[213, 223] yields -1.8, 24.9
